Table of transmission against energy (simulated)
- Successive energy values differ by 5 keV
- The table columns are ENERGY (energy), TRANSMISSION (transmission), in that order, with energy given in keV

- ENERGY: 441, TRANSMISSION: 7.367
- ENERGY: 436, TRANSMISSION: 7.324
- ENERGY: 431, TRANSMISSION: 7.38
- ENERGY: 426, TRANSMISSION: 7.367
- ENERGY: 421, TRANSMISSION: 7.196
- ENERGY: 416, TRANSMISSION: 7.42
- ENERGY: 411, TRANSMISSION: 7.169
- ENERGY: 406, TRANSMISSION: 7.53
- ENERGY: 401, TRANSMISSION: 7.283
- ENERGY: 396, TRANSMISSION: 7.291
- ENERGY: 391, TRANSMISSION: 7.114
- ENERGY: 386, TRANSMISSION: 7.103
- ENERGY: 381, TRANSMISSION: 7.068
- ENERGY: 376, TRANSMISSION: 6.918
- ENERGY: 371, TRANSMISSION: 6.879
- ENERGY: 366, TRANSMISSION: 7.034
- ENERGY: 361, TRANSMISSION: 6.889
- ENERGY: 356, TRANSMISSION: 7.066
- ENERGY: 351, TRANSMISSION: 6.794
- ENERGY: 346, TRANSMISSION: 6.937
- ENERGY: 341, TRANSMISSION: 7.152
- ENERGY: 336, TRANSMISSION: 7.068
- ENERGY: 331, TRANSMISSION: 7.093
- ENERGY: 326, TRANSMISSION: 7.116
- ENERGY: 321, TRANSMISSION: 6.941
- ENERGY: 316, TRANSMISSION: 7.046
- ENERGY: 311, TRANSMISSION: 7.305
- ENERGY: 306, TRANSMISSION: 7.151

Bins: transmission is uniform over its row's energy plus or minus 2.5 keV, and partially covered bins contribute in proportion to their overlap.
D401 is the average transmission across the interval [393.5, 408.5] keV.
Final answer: 7.37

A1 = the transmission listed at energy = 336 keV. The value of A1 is 7.068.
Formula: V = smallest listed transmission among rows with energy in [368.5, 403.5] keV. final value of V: 6.879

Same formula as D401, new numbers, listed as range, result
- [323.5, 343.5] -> 7.11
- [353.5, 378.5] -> 6.96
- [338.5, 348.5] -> 7.04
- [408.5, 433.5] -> 7.31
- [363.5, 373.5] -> 6.96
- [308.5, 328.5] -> 7.1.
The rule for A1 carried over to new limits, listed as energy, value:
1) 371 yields 6.879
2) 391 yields 7.114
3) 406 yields 7.53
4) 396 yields 7.291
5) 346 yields 6.937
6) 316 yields 7.046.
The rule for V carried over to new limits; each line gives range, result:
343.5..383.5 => 6.794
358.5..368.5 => 6.889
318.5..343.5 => 6.941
